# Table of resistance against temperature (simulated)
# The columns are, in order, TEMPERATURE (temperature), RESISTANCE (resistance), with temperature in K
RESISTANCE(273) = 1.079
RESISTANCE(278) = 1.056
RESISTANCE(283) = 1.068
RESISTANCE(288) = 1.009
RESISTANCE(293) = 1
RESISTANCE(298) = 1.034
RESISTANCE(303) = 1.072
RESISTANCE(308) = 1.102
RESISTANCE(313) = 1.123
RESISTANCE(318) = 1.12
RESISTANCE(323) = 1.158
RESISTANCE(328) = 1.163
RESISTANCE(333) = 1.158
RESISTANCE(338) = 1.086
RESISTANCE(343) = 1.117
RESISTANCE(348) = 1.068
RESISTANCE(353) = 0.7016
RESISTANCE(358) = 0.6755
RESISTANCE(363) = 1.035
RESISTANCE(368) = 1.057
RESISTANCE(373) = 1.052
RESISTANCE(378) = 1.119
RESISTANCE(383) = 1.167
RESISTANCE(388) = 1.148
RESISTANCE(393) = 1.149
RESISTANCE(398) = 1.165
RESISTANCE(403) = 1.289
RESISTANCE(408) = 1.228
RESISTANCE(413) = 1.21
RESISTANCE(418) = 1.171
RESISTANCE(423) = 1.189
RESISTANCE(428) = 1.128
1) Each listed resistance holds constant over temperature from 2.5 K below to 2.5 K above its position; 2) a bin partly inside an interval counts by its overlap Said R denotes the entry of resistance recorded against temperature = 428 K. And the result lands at 1.128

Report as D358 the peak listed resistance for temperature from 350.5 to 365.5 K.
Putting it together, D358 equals 1.035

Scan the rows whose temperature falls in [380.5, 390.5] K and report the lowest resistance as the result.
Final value 1.148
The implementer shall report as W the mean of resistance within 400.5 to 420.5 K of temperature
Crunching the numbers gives 1.22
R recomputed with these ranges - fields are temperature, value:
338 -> 1.086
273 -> 1.079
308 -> 1.102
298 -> 1.034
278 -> 1.056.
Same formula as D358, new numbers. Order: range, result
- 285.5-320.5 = 1.123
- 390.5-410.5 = 1.289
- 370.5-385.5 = 1.167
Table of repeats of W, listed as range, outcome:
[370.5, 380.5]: 1.09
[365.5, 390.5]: 1.11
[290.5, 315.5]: 1.07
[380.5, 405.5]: 1.18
